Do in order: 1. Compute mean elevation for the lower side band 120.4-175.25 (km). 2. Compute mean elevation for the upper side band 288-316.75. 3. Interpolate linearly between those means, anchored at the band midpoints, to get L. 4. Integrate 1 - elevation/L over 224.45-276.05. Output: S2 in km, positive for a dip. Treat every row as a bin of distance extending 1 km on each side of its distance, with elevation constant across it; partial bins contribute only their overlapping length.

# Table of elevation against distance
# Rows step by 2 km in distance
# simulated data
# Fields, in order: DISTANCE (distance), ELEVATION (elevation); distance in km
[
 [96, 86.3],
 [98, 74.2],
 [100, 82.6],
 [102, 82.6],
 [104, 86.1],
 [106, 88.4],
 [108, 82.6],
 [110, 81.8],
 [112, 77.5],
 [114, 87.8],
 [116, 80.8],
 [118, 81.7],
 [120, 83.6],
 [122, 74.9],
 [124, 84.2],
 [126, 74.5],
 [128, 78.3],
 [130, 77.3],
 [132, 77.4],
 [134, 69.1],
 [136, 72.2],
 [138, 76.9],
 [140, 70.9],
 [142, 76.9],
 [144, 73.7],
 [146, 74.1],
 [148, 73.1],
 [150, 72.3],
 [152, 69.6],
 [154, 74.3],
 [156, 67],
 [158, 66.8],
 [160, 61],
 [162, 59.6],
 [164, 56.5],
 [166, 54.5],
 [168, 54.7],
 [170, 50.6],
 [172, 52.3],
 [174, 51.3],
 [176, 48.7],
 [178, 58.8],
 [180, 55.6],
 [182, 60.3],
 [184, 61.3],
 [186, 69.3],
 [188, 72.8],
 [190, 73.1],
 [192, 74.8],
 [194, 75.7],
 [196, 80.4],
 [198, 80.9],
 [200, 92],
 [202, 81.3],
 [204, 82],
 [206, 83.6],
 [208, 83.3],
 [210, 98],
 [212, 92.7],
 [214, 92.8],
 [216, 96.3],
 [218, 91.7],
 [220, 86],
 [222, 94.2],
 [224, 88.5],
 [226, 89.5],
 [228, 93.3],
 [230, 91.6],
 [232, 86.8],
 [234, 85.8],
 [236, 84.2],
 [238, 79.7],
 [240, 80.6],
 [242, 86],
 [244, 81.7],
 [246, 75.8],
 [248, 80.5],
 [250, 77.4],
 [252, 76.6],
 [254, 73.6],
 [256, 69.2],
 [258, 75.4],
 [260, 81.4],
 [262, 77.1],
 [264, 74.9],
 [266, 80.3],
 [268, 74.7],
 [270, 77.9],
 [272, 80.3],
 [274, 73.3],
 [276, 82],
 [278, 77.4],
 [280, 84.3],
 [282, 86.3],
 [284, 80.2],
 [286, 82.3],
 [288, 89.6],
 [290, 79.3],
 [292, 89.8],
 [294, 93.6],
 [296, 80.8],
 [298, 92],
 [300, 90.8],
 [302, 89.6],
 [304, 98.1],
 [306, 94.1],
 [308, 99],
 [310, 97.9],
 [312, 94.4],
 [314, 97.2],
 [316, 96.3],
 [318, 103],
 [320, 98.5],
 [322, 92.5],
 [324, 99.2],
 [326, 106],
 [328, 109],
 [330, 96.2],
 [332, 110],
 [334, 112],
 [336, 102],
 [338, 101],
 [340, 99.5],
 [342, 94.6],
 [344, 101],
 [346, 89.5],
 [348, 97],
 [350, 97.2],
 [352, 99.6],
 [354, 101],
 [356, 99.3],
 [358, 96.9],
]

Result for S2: 2.19 km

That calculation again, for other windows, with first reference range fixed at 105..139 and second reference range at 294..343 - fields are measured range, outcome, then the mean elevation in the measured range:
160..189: 9.2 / 57.7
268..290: 3.1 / 81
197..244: 0.5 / 87.7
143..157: 1.7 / 72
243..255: 1.8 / 77.6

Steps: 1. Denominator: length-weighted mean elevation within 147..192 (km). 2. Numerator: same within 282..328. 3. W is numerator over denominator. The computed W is 1.50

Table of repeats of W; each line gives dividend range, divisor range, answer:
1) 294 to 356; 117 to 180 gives 1.44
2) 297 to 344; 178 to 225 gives 1.23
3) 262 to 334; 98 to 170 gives 1.22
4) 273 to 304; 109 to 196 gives 1.22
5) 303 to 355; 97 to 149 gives 1.27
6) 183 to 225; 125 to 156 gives 1.13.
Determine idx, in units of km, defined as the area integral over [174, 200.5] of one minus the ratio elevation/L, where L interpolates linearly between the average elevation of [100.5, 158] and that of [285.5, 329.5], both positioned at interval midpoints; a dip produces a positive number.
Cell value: 4.66 km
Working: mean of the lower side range 77.3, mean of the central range 68.4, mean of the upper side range 94.4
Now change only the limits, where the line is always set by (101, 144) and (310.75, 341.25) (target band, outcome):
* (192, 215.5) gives 0.7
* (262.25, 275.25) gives 2.4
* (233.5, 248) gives 1.6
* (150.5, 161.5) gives 2.0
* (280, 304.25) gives 2.5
